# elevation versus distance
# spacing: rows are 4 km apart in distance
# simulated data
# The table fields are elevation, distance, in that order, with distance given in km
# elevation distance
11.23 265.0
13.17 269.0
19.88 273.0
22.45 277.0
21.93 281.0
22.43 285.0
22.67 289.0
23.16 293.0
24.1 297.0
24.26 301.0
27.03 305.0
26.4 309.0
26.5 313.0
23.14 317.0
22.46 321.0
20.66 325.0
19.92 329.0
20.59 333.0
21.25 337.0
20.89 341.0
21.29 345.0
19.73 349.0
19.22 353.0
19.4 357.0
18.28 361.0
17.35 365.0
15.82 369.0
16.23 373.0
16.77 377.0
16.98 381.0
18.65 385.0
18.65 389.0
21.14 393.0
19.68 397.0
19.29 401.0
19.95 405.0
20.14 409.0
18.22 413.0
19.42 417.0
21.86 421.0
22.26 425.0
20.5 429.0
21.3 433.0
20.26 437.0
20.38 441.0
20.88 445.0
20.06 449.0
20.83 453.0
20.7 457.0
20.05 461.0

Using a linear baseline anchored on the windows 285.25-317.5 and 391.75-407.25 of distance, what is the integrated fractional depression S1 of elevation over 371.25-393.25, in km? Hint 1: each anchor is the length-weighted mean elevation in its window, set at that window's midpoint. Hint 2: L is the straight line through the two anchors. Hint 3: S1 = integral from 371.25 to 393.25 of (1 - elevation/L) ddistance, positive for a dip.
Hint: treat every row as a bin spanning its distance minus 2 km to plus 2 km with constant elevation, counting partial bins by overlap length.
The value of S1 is 3.1 km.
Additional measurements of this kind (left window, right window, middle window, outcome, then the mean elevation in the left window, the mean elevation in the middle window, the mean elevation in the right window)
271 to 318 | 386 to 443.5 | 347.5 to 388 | 7.0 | 23.7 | 17.8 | 20.2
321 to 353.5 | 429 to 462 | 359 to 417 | 6.2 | 20.6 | 18.4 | 20.6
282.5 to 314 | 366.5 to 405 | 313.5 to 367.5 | 2.6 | 24.5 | 20.5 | 18.2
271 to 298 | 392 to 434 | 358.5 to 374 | 2.9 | 22.3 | 17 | 20.3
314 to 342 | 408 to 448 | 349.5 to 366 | 1.9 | 21.5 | 18.7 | 20.5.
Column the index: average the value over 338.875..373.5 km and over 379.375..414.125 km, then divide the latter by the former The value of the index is 1.02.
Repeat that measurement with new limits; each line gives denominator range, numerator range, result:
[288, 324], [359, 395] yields 0.73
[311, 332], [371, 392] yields 0.79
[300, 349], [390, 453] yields 0.90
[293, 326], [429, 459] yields 0.85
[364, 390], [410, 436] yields 1.20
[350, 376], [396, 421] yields 1.11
